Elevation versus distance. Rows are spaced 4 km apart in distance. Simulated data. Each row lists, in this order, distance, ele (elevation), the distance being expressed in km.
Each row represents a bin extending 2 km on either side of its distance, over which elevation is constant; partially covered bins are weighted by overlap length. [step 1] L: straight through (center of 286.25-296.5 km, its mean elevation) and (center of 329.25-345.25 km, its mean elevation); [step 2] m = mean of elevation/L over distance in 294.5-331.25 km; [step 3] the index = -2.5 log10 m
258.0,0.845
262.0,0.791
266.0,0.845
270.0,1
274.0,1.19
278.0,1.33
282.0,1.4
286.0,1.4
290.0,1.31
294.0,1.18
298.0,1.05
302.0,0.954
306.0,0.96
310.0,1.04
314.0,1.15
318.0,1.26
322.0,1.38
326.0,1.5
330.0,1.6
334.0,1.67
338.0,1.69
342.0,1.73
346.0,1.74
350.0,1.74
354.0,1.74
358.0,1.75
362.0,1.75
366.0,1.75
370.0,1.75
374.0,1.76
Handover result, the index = 0.22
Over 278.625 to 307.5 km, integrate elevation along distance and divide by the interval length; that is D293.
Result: 1.19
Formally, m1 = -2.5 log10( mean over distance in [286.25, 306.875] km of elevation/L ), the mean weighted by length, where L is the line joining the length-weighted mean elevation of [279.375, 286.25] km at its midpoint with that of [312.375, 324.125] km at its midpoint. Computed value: 0.20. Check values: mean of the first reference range 1.39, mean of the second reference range 1.27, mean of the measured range 1.12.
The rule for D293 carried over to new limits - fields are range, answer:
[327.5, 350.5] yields 1.69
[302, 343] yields 1.37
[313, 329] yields 1.35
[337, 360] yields 1.73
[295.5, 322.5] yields 1.1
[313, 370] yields 1.62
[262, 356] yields 1.33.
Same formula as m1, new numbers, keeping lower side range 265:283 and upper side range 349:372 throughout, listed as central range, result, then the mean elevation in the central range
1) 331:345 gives -0.07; 1.69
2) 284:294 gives -0.05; 1.32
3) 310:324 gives 0.18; 1.23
